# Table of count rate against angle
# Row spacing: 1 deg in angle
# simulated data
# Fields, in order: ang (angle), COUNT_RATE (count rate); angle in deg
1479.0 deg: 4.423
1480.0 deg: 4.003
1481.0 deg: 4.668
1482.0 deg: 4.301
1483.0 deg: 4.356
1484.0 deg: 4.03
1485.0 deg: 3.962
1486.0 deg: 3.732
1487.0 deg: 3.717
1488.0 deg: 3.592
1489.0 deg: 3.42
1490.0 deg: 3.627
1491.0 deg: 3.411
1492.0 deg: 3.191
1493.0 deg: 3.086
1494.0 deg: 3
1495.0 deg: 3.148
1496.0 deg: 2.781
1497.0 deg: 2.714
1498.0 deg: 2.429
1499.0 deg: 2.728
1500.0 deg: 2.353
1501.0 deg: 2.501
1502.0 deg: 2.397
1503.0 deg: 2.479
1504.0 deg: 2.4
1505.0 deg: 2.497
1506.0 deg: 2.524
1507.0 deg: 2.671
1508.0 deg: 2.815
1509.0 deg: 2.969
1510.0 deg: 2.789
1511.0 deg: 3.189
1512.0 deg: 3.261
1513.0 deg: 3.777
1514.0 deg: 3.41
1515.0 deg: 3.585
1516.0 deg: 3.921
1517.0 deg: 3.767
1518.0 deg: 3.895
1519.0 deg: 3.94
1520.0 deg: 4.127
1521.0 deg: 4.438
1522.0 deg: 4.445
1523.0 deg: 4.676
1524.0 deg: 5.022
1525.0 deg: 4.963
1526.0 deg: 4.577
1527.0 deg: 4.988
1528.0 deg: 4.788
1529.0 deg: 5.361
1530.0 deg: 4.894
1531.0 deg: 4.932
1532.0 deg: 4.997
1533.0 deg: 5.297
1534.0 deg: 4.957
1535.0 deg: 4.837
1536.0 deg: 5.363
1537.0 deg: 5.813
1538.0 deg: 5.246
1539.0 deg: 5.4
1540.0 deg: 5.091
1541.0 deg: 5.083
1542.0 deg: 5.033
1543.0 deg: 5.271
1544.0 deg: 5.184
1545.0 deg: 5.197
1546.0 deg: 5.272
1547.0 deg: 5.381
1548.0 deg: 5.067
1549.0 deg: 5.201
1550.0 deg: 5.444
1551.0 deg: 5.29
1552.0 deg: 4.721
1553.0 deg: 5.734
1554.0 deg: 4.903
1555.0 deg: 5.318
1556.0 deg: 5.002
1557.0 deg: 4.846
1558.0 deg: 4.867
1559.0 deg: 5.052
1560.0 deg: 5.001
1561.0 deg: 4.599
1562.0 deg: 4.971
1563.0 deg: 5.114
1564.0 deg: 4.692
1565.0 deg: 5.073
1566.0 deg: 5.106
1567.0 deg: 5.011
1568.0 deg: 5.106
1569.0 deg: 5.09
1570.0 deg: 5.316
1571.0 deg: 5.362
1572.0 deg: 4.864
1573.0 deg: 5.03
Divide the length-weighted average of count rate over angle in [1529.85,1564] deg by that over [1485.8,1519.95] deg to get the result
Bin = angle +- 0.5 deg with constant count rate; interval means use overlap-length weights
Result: 1.6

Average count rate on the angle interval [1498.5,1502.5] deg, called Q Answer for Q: 2.49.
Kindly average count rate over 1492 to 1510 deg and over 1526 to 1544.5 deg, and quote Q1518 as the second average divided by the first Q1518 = 1.90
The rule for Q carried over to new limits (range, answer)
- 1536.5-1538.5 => 5.53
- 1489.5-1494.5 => 3.26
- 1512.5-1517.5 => 3.69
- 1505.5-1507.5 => 2.6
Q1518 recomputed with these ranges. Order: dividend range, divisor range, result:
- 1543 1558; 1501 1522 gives 1.59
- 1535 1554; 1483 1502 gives 1.64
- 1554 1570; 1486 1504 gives 1.68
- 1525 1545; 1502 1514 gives 1.79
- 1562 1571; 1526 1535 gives 1.02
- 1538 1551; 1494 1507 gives 2.01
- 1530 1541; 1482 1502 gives 1.59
